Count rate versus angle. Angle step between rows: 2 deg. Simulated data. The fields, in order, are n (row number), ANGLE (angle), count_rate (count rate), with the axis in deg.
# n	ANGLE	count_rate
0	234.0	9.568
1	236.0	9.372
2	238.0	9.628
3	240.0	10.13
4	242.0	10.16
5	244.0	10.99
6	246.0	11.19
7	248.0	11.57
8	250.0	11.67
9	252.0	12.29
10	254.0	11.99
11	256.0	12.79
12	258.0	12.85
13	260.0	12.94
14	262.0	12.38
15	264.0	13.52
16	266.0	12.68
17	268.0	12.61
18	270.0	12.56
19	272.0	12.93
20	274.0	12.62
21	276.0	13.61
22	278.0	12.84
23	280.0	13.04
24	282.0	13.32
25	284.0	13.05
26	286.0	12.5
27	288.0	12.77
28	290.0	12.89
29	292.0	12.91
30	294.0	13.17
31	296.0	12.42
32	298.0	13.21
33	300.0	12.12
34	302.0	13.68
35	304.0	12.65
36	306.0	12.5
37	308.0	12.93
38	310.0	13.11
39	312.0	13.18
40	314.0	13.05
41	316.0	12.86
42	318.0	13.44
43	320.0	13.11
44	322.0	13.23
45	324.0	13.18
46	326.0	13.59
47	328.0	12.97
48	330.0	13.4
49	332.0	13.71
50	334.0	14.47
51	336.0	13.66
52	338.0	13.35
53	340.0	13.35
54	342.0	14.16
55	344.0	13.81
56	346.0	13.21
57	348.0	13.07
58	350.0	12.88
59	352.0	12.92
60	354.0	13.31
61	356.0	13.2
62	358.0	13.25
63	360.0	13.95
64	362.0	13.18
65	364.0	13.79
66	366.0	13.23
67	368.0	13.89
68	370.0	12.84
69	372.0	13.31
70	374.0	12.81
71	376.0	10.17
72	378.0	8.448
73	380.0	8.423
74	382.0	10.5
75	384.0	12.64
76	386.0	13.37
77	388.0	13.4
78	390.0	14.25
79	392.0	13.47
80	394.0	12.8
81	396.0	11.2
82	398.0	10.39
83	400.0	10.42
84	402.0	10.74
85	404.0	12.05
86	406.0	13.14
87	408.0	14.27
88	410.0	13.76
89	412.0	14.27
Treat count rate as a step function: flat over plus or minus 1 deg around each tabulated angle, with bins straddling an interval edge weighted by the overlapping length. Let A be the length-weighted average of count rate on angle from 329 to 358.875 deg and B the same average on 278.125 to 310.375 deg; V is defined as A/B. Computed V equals 1.04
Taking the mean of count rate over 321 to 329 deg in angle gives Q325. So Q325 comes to 13.2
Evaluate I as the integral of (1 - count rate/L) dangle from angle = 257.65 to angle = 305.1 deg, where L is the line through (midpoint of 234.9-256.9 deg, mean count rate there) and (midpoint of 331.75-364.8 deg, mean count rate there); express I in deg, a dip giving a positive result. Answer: -4.0 deg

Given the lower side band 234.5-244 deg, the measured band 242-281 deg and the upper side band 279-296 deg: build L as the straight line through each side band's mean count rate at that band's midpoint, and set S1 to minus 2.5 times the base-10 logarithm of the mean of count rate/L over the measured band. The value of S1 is -0.102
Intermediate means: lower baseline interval 9.93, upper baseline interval 12.9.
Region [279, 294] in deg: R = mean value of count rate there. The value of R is 12.9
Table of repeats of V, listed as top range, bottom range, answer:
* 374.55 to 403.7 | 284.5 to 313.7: 0.89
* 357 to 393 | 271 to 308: 0.97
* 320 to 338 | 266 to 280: 1.05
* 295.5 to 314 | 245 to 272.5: 1.04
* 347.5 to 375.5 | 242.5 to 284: 1.06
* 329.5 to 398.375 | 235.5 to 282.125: 1.06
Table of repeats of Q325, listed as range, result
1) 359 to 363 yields 13.6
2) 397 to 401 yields 10.4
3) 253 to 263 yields 12.6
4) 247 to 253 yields 11.8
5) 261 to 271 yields 12.8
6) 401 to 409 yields 12.6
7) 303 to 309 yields 12.7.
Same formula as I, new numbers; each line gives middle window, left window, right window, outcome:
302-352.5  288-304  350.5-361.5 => -0.7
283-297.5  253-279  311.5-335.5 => 0.2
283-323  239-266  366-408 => -3.3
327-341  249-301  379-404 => -1.5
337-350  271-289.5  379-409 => -1.0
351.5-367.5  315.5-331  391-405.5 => -1.2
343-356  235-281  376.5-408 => -1.5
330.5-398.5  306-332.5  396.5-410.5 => -1.3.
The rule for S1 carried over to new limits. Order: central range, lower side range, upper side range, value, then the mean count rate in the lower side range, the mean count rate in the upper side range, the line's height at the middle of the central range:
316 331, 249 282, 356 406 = -0.07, 12.7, 12.2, 12.5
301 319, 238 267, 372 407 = -0.11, 11.9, 11.7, 11.8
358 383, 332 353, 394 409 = 0.06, 13.5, 11.8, 12.7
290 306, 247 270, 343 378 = -0.02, 12.5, 13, 12.7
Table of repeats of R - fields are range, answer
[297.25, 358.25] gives 13.2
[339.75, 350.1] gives 13.5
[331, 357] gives 13.5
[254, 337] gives 13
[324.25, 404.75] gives 12.7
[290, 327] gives 13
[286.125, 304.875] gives 12.9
